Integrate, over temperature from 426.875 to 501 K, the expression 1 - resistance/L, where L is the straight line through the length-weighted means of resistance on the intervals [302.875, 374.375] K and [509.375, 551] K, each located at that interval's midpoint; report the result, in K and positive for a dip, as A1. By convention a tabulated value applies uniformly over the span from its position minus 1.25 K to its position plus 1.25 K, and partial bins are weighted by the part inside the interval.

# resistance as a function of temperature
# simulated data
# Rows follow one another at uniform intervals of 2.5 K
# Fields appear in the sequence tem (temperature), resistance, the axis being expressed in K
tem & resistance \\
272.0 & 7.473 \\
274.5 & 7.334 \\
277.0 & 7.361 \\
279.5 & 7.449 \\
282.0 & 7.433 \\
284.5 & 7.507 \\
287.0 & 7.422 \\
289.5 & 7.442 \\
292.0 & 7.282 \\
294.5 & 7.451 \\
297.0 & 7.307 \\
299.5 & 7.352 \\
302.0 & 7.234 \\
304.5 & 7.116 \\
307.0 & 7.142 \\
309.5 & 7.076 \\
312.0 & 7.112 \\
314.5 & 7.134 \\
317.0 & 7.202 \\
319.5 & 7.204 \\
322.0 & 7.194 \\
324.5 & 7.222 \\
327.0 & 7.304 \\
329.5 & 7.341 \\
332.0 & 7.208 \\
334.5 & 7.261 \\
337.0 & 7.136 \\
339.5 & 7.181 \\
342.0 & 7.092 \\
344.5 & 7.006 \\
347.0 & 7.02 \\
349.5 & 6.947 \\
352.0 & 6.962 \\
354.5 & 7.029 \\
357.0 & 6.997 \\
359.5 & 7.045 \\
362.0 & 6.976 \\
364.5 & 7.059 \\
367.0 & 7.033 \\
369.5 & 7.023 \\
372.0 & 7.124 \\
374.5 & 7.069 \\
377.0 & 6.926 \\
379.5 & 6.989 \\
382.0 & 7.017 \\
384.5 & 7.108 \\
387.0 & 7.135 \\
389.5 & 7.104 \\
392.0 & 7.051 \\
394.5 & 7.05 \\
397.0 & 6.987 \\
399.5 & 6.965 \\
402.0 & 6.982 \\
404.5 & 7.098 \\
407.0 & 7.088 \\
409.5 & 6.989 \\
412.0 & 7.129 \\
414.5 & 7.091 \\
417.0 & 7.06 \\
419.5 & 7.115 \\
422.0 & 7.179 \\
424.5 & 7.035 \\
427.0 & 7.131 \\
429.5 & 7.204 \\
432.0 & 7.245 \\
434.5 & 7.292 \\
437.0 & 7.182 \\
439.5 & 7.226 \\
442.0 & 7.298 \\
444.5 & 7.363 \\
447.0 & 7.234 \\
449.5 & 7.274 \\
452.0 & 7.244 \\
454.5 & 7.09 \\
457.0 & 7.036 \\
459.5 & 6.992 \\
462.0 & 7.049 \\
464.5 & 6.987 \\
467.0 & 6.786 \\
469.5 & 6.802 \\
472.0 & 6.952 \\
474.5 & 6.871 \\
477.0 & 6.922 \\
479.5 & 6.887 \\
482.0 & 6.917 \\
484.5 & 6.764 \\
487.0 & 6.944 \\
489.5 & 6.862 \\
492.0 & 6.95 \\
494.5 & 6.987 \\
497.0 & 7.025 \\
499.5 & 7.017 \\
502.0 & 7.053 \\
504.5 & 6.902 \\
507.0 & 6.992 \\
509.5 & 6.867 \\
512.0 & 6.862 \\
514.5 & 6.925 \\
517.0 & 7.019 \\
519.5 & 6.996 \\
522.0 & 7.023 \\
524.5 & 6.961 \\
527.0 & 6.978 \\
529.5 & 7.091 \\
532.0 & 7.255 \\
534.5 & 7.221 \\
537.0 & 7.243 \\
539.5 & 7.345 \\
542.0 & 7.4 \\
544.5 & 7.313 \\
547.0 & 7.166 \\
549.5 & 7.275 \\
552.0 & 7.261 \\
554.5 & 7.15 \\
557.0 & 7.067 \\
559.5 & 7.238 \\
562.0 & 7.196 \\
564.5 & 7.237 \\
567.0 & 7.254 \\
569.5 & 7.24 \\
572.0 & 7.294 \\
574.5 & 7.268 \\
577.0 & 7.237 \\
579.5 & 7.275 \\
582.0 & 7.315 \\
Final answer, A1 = 0.7 K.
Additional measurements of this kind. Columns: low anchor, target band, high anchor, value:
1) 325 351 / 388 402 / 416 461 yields 0.3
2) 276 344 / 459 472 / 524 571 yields 0.5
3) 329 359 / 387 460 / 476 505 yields -1.3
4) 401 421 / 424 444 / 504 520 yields -0.5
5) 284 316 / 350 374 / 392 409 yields 0.3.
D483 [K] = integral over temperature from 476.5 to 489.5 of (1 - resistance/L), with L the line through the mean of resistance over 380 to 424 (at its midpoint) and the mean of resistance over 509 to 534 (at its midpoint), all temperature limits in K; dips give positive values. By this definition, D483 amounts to 0.3 K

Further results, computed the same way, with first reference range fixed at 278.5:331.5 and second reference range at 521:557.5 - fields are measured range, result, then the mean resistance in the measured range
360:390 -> 0.86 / 7.05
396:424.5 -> 0.70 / 7.06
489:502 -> 0.40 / 6.98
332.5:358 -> 0.69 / 7.07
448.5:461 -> 0.17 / 7.12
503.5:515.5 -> 0.48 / 6.91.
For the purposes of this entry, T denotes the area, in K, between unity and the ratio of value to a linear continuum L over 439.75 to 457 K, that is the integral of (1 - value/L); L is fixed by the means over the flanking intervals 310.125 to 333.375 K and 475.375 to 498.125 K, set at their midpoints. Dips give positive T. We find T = -0.61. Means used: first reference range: 7.21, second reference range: 6.92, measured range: 7.23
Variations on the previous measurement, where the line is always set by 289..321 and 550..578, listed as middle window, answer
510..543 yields 0.60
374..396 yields 0.55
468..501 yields 1.42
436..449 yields -0.07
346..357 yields 0.36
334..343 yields 0.08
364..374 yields 0.23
